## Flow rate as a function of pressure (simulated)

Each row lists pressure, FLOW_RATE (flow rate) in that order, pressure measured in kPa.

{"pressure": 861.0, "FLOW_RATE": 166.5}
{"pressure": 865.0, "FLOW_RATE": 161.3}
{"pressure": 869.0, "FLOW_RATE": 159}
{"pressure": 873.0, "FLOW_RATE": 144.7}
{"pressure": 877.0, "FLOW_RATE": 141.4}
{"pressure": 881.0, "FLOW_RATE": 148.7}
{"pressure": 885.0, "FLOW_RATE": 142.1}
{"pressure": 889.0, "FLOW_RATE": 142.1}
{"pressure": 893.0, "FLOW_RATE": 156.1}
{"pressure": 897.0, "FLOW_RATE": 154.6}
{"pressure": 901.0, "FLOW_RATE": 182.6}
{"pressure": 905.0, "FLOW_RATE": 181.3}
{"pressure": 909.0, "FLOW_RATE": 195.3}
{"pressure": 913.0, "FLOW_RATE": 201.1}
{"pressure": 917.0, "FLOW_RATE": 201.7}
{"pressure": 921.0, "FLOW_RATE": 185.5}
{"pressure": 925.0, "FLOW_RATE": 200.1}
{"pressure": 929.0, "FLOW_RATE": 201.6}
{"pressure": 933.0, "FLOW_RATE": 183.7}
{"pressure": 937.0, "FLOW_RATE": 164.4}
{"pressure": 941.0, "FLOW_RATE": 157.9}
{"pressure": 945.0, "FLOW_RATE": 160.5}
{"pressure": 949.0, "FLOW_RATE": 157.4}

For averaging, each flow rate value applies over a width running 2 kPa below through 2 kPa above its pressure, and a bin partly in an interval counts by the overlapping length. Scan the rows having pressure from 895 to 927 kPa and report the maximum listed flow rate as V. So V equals 201.7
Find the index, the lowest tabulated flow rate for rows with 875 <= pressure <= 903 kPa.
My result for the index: 141.4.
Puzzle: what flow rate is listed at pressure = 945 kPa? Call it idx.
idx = 160.5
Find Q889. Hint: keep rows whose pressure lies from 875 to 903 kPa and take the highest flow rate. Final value 182.6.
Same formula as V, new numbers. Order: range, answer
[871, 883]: 148.7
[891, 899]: 156.1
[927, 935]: 201.6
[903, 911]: 195.3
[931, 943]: 183.7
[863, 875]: 161.3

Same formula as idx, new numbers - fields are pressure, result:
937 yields 164.4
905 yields 181.3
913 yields 201.1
